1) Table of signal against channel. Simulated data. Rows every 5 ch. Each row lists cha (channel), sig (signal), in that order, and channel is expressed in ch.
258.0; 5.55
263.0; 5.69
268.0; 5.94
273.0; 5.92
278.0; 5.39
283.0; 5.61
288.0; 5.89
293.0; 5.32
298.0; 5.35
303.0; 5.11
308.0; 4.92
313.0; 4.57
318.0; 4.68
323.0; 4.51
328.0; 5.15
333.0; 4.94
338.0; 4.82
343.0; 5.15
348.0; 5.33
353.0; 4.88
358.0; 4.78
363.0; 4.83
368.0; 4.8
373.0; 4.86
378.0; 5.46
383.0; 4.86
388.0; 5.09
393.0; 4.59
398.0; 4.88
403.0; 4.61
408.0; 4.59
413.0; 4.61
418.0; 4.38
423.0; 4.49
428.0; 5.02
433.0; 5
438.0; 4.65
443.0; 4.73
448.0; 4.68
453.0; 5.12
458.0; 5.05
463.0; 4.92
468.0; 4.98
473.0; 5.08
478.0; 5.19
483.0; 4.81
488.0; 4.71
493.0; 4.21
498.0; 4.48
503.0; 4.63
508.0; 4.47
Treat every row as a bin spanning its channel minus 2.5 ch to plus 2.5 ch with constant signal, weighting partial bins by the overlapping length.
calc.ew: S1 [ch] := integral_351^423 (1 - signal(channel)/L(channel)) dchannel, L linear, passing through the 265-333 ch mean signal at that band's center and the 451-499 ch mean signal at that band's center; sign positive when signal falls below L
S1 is 3.8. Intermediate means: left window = 5.25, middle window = 4.79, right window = 4.86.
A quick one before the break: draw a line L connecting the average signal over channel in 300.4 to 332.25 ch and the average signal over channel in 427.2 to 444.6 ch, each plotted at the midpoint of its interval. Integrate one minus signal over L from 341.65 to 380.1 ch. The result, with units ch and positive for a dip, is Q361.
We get -1.34 ch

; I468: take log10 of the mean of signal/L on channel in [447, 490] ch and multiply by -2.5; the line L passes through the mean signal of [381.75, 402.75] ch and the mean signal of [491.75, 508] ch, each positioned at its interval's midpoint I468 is -0.09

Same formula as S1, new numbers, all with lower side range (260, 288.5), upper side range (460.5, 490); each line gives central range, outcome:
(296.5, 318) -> 2.6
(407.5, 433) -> 2.5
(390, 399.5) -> 0.9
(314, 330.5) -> 2.3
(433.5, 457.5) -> 1.1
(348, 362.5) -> 1.3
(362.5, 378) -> 1.2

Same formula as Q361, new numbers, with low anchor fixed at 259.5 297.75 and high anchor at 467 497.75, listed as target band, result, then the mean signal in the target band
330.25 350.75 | 1.28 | 5.06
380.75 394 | 0.82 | 4.88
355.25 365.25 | 0.95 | 4.81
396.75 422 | 2.53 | 4.59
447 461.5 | -0.18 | 4.98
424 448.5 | 0.91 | 4.81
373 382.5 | 0.11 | 5.18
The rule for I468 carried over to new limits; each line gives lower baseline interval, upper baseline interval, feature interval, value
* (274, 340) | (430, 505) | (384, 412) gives 0.04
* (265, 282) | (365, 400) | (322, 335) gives 0.09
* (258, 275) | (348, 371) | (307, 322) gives 0.14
